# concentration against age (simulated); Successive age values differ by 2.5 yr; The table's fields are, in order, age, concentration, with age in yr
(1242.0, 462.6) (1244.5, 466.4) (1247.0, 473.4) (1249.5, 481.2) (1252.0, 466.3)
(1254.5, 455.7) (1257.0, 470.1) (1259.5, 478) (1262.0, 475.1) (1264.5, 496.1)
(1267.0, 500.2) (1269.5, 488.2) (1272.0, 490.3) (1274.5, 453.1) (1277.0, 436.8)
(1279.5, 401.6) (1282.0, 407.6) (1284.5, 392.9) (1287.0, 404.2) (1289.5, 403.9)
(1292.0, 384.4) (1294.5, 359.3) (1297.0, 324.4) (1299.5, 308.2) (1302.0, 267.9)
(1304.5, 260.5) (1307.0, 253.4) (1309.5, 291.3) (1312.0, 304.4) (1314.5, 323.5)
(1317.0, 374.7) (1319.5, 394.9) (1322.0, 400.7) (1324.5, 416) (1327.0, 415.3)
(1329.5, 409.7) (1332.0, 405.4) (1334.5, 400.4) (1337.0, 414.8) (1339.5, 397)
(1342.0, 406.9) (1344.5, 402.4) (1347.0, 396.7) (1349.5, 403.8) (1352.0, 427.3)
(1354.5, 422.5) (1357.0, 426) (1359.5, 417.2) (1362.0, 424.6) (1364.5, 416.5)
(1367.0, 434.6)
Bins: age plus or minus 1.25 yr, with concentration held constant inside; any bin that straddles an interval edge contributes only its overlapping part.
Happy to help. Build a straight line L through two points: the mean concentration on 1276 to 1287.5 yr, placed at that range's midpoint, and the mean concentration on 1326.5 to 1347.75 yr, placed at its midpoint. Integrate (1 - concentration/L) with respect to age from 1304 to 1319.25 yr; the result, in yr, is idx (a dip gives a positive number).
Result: 3.64 yr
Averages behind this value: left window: 408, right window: 405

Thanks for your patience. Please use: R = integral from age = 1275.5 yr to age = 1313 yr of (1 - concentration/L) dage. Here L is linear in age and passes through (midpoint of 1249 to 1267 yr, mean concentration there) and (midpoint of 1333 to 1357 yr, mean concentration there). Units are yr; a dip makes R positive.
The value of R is 8.5 yr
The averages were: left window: 476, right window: 409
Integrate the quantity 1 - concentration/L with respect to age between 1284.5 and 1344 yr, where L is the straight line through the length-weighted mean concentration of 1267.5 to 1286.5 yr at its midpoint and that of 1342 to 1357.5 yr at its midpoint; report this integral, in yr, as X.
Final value 8.7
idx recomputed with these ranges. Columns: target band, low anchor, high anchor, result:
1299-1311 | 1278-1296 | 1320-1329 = 3.77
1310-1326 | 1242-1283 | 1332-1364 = 2.38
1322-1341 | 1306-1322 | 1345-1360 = -2.03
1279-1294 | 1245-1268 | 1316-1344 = 1.67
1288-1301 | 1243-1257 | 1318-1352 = 2.40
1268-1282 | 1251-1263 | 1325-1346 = 0.13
